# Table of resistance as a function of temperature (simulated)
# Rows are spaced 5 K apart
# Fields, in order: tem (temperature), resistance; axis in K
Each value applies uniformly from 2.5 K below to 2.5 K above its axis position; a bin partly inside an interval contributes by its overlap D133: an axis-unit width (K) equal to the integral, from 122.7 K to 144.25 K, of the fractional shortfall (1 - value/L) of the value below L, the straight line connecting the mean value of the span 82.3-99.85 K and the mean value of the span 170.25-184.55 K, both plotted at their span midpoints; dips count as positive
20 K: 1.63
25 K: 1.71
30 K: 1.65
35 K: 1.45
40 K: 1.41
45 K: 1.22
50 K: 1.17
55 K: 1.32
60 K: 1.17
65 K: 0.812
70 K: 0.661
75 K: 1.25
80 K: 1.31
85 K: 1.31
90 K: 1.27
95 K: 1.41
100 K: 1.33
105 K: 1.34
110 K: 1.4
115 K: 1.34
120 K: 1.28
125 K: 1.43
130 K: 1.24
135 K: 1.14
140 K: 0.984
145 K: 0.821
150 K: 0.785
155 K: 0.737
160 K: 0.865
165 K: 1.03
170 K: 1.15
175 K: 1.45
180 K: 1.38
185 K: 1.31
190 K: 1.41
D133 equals 2.9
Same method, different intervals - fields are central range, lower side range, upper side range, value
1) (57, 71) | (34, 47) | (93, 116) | 4.52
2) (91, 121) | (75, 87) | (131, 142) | -3.64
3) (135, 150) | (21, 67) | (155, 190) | 3.64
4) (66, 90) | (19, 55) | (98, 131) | 4.53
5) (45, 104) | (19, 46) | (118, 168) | 6.07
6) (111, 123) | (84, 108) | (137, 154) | -2.03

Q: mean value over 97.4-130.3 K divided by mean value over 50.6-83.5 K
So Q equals 1.2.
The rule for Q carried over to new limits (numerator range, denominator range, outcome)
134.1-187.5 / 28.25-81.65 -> 0.87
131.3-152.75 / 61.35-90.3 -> 0.87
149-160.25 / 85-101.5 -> 0.59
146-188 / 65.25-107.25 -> 0.89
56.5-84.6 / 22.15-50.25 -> 0.73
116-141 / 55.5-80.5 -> 1.19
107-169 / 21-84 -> 0.86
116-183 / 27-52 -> 0.80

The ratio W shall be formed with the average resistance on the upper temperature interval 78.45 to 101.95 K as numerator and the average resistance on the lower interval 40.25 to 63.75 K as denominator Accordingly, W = 1.09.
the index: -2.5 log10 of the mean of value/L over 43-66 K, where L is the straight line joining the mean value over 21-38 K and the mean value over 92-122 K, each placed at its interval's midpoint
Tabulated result 0.30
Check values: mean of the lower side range 1.6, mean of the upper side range 1.35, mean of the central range 1.16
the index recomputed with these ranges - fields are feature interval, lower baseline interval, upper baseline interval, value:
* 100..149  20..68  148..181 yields -0.06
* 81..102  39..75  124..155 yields -0.23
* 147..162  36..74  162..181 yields 0.46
